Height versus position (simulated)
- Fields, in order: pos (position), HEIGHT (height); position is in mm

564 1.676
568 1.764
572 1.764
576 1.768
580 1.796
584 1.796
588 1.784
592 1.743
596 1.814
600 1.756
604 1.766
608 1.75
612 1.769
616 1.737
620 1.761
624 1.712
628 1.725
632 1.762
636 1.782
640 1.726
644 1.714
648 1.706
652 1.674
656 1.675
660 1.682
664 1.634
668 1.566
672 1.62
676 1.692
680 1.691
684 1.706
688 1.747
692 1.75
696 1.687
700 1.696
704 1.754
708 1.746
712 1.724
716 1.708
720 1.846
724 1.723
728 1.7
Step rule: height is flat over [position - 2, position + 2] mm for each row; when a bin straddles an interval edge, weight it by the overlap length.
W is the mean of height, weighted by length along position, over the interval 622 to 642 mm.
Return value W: 1.74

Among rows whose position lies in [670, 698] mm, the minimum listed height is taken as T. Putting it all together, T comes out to 1.62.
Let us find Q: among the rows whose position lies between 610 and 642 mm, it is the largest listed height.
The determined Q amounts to 1.782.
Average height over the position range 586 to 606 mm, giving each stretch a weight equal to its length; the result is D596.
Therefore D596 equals 1.77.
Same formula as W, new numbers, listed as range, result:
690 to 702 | 1.71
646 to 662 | 1.68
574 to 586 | 1.79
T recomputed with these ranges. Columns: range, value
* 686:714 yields 1.687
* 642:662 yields 1.674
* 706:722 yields 1.708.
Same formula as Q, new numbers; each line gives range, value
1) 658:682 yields 1.692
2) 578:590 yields 1.796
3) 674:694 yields 1.75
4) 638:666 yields 1.726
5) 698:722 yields 1.846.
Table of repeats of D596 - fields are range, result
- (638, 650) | 1.72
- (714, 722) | 1.78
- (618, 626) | 1.74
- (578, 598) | 1.79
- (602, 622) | 1.76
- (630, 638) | 1.77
